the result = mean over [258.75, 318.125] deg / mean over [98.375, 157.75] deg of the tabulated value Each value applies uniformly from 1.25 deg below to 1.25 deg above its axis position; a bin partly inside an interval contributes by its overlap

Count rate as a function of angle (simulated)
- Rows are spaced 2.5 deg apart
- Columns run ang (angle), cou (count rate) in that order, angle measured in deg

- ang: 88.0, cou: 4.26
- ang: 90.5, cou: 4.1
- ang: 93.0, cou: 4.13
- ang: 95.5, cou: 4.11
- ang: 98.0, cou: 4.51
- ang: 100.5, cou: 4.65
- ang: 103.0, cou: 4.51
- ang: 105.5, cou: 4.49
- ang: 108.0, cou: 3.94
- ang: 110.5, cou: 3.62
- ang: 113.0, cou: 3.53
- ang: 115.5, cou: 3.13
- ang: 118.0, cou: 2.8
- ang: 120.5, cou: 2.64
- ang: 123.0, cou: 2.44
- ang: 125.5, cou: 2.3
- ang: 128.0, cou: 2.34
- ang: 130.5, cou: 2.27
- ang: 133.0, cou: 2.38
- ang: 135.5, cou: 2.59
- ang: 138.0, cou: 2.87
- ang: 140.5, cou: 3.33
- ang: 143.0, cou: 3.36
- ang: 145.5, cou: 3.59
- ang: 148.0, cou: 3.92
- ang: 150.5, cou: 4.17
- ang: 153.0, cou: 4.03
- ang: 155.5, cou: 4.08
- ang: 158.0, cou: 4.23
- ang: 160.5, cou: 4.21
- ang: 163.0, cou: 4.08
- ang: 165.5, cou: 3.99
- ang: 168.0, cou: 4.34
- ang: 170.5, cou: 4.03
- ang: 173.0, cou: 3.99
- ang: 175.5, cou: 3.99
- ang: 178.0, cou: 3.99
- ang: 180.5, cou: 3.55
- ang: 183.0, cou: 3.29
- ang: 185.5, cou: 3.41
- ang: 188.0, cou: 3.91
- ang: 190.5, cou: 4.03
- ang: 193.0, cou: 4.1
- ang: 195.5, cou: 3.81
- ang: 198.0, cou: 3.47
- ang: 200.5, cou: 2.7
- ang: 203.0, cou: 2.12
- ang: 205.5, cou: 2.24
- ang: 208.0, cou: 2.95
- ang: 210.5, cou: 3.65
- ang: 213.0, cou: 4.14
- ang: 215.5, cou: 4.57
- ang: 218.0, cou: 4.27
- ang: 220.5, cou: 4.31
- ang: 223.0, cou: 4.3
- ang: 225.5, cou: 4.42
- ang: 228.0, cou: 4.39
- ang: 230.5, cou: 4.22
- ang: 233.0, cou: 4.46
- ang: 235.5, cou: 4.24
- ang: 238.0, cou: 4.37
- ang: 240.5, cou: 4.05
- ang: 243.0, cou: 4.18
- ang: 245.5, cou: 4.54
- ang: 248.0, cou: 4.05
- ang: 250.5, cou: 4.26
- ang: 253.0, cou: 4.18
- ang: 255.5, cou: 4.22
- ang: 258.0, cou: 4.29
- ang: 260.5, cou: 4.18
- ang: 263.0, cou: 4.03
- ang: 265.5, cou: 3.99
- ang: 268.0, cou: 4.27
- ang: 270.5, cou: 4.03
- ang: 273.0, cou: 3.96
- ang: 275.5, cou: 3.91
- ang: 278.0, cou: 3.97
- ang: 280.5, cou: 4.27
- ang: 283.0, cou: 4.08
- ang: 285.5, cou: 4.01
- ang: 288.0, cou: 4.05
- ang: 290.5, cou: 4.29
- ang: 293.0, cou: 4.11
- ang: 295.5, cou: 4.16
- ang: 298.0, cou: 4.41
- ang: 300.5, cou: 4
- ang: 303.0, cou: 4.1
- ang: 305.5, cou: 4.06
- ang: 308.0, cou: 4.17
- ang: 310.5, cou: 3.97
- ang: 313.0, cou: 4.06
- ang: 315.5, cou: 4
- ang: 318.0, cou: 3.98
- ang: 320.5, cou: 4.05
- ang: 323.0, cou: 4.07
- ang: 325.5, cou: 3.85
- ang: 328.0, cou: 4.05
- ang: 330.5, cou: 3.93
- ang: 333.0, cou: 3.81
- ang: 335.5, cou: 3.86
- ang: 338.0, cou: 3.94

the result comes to 1.21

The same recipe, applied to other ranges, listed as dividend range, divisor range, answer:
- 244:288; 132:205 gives 1.14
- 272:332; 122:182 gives 1.16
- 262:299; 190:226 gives 1.12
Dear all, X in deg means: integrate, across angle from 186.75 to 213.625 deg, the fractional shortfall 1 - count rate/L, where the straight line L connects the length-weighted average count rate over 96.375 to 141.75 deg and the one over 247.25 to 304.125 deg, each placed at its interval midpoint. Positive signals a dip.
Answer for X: 2.5 deg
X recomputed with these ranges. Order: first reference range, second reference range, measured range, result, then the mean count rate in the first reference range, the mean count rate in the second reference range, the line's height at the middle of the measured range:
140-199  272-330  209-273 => -3.7 deg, 3.88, 4.07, 3.98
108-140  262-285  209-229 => -3.5 deg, 2.8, 4.06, 3.6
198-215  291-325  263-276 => -1.2 deg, 3.07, 4.09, 3.7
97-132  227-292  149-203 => -2.1 deg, 3.35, 4.17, 3.7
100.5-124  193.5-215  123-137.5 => 4.4 deg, 3.53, 3.22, 3.47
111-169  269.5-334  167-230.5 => -3.1 deg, 3.33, 4.05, 3.59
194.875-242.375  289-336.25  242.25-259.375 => -1.5 deg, 3.83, 4.05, 3.91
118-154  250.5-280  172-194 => -2.6 deg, 3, 4.11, 3.4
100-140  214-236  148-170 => -3.3 deg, 3.13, 4.35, 3.59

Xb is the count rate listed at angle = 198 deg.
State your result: 3.47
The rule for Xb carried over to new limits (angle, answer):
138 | 2.87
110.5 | 3.62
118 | 2.8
